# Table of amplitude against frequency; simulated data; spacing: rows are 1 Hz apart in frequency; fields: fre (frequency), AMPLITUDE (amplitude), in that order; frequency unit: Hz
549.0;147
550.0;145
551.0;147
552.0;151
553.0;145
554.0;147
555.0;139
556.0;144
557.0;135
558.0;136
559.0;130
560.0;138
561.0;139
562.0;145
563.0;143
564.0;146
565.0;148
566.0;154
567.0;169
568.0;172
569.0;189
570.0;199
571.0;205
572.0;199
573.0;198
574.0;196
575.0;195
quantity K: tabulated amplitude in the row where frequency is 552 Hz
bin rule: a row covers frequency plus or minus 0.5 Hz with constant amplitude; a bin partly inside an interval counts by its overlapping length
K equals 151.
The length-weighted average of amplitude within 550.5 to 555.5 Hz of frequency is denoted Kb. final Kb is 146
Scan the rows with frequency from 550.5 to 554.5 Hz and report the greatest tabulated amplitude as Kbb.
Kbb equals 151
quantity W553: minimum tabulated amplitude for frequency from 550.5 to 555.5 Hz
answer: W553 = 139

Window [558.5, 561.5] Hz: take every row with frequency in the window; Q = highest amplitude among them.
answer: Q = 139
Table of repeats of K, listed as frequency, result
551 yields 147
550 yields 145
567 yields 169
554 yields 147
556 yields 144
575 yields 195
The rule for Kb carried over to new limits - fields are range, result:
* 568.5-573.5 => 198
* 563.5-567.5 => 154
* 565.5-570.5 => 177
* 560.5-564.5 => 143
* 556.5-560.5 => 135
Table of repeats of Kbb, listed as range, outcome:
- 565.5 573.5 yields 205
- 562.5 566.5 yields 154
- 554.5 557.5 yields 144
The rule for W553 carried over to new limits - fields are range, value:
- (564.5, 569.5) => 148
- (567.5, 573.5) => 172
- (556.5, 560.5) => 130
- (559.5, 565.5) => 138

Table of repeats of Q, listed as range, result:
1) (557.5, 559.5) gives 136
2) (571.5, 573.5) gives 199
